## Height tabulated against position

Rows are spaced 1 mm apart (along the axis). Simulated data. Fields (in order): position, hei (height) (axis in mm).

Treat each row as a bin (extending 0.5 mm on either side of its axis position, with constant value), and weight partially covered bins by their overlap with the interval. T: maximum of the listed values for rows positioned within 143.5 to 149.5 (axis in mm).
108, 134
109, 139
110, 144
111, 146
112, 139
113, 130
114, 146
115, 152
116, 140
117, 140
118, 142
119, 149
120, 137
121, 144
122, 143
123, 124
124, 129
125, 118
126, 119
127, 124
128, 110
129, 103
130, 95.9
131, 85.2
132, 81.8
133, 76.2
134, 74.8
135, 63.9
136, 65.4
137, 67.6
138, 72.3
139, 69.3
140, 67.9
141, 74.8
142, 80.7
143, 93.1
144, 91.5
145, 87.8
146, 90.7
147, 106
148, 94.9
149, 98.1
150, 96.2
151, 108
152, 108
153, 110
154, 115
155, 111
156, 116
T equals 106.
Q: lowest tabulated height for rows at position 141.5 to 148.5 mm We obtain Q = 80.7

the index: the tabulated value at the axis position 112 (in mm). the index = 139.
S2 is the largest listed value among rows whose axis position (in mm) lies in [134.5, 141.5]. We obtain 74.8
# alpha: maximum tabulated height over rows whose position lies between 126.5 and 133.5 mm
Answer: 124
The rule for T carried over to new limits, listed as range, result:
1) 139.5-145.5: 93.1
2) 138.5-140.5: 69.3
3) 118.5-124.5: 149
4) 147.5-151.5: 108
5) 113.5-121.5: 152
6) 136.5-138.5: 72.3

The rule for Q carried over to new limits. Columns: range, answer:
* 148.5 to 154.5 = 96.2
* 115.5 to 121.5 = 137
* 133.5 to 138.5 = 63.9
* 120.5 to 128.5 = 110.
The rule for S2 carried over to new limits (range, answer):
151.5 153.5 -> 110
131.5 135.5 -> 81.8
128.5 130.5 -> 103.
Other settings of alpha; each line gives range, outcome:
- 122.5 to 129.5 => 129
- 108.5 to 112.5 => 146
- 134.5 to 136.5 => 65.4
